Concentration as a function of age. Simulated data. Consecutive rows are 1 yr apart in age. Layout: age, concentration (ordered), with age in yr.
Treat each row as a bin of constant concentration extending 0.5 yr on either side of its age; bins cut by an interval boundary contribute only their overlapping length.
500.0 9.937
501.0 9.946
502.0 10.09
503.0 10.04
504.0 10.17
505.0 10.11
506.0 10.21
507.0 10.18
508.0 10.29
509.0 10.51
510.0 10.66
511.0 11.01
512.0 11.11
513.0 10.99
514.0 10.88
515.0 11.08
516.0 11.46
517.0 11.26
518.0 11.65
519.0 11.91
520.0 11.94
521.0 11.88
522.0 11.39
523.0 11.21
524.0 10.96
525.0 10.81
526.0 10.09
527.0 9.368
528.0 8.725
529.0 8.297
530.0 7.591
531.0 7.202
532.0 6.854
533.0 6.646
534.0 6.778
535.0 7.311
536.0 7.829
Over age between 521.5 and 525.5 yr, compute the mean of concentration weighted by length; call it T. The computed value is 11.1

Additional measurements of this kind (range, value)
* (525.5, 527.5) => 9.73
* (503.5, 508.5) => 10.2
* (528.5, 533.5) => 7.32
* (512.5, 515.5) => 11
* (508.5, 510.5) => 10.6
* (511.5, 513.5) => 11.1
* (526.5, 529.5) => 8.8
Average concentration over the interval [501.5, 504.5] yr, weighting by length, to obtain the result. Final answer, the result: 10.1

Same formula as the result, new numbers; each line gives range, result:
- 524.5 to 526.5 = 10.4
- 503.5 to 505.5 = 10.1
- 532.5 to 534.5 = 6.71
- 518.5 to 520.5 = 11.9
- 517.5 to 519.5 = 11.8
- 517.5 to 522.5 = 11.8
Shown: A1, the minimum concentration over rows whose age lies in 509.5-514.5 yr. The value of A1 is 10.66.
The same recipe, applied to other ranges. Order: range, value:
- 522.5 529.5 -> 8.297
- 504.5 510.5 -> 10.11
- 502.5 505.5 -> 10.04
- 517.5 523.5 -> 11.21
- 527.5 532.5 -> 6.854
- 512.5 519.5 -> 10.88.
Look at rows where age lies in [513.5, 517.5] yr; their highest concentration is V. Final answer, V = 11.46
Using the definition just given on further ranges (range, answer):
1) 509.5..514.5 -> 11.11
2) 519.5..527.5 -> 11.94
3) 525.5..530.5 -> 10.09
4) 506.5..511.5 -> 11.01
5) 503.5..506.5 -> 10.21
